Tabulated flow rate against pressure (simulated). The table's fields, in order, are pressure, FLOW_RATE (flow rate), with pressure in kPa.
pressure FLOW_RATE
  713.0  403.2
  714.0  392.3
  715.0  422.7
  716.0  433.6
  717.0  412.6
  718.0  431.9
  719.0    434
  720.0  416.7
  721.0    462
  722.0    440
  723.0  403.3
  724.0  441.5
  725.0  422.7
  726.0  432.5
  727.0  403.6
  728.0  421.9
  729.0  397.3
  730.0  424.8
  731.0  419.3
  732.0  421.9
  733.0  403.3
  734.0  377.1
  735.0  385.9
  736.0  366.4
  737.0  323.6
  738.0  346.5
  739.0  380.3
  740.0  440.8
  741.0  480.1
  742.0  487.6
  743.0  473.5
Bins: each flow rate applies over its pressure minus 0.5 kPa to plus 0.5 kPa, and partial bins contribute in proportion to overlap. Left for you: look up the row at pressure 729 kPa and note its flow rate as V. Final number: 397.3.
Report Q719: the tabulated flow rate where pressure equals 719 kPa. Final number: 434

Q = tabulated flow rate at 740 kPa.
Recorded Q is 440.8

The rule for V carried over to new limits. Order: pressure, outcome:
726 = 432.5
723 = 403.3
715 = 422.7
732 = 421.9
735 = 385.9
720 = 416.7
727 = 403.6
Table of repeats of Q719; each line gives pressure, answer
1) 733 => 403.3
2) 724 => 441.5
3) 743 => 473.5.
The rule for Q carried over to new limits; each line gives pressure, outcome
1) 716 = 433.6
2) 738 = 346.5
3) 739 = 380.3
